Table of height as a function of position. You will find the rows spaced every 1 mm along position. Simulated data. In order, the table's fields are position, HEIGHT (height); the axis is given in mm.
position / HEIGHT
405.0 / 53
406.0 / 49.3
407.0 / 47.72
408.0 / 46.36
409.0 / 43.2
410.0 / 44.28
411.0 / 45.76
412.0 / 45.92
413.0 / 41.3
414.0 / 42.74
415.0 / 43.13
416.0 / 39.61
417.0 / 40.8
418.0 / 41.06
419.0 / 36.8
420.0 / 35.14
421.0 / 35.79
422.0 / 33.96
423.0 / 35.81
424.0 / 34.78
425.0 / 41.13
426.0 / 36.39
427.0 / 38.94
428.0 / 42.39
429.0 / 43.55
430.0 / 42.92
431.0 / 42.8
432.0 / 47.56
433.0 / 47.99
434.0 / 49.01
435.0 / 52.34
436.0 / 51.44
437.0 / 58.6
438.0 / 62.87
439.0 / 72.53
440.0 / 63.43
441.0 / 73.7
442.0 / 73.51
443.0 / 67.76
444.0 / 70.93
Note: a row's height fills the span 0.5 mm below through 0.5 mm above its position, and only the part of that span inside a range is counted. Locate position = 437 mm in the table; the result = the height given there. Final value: 58.6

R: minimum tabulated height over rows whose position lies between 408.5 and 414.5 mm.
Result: 41.3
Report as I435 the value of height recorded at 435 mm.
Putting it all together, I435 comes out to 52.34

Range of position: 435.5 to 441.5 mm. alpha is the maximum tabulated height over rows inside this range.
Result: 73.7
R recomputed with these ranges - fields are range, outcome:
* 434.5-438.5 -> 51.44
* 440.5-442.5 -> 73.51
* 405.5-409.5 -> 43.2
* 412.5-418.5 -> 39.61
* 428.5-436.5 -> 42.8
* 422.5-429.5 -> 34.78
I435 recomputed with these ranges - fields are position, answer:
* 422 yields 33.96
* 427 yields 38.94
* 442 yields 73.51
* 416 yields 39.61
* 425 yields 41.13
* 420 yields 35.14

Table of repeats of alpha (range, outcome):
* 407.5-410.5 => 46.36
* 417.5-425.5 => 41.13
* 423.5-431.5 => 43.55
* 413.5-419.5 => 43.13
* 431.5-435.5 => 52.34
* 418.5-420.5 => 36.8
